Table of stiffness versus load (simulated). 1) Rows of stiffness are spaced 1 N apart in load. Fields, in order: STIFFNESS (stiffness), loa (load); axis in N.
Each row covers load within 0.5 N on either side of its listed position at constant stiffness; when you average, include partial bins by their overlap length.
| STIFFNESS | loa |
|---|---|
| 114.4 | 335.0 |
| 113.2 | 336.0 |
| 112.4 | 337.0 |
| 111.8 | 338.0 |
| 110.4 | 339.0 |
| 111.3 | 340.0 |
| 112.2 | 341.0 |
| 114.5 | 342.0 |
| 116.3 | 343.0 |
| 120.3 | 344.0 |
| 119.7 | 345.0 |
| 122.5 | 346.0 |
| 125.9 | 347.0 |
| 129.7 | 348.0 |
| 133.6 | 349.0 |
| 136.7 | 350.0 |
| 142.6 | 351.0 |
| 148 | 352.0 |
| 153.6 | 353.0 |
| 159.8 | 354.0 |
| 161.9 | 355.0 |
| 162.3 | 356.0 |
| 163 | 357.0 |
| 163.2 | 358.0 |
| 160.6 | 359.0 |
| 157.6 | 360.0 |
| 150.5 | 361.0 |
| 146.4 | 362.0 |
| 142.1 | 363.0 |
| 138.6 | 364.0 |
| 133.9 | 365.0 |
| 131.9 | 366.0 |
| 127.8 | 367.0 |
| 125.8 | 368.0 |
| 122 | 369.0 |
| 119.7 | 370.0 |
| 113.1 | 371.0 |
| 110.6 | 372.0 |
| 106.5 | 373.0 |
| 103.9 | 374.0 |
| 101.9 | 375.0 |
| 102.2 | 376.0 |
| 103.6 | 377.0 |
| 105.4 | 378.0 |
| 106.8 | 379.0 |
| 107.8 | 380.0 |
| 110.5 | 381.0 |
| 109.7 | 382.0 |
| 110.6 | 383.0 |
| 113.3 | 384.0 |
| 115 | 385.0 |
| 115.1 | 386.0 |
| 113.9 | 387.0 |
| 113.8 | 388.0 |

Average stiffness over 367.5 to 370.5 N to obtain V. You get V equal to 122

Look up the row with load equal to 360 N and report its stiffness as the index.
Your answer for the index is 157.6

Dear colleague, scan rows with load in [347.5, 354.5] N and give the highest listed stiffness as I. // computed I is 159.8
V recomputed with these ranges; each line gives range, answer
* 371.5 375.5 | 106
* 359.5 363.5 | 149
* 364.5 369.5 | 128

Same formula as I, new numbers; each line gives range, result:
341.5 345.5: 120.3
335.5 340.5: 113.2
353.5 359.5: 163.2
